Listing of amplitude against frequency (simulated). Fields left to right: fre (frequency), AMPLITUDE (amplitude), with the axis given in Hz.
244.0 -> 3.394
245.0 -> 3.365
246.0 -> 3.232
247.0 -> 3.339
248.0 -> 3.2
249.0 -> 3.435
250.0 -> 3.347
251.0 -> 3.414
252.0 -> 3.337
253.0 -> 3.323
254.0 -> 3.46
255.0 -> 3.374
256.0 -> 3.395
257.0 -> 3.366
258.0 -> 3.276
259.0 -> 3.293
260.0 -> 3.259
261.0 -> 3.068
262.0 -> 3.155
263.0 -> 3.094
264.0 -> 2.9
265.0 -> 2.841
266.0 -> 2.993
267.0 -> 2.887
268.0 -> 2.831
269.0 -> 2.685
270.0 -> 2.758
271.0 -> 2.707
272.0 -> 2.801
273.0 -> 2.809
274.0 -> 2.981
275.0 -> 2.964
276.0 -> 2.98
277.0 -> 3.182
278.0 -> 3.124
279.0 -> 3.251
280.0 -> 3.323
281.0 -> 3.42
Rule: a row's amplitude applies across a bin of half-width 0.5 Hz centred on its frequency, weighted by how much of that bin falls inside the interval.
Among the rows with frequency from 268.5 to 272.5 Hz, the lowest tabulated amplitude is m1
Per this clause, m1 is 2.685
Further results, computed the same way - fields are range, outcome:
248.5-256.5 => 3.323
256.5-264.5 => 2.9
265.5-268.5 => 2.831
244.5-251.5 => 3.2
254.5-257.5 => 3.366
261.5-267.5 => 2.841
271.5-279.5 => 2.801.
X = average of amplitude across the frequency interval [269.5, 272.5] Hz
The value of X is 2.76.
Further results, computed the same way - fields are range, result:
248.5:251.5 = 3.4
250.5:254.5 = 3.38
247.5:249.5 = 3.32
